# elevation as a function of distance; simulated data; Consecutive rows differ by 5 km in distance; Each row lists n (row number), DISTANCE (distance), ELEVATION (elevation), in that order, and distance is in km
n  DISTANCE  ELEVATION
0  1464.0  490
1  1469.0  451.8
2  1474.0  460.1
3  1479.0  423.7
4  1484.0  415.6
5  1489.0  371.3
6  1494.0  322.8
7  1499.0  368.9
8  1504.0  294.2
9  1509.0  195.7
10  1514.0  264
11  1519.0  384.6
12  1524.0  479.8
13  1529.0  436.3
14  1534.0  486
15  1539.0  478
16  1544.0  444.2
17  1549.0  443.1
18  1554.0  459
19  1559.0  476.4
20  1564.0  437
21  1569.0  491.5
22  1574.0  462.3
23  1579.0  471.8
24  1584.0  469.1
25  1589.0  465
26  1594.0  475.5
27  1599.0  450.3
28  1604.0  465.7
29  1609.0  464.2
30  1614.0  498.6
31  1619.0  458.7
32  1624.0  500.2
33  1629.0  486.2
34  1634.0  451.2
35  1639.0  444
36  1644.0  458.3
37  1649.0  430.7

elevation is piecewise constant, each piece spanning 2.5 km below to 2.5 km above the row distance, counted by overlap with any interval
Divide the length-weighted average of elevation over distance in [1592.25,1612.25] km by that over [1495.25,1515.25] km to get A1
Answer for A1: 1.6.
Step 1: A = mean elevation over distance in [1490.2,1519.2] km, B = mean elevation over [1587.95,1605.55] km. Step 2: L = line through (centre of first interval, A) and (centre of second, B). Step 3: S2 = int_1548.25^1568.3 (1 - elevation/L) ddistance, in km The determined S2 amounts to -3.2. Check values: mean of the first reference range 302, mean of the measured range 458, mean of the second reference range 464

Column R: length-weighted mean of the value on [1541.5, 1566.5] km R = 452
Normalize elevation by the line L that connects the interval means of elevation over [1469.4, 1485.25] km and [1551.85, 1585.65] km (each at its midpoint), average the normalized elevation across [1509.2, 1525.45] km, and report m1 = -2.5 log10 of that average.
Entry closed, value 0.29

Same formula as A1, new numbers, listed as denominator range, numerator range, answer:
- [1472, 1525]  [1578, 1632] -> 1.32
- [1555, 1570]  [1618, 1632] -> 1.04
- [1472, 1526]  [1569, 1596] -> 1.31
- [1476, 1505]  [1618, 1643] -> 1.26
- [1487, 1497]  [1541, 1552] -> 1.29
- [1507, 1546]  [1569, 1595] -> 1.18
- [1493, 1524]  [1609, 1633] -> 1.51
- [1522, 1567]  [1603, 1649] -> 1.02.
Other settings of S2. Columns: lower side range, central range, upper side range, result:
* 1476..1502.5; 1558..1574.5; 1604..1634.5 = -1.1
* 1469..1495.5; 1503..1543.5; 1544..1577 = 4.9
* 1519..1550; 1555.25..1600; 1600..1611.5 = -0.6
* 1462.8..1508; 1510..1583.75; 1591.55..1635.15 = -1.5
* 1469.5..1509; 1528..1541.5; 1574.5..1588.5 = -1.6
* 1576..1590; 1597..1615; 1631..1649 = -0.3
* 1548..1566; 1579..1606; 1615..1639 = -0.1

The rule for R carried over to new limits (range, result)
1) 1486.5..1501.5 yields 354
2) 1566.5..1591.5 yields 472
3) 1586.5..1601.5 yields 464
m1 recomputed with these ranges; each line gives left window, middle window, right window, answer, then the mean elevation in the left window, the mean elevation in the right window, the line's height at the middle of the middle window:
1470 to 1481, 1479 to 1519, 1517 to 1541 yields 0.33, 444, 454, 448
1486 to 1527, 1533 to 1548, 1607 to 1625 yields -0.22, 337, 479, 381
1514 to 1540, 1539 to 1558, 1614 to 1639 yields -0.03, 433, 474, 442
